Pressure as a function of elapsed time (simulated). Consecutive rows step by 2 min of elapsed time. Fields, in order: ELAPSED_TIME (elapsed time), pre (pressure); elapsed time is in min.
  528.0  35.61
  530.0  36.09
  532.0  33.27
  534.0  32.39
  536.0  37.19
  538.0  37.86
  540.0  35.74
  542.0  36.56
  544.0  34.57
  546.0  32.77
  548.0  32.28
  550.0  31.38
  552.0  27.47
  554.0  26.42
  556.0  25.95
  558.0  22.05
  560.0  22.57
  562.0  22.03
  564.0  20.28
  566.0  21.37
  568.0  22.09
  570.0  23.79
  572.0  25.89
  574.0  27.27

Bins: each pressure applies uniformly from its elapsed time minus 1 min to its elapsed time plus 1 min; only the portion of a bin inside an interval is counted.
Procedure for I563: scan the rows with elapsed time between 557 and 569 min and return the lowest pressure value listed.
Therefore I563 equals 20.28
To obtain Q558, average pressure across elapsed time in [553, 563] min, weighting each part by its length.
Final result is 23.8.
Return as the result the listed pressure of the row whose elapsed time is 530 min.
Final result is 36.09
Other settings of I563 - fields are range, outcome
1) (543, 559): 22.05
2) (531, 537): 32.39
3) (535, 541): 35.74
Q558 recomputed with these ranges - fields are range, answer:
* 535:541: 36.9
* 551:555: 26.9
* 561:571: 21.9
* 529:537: 34.7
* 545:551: 32.1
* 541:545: 35.6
